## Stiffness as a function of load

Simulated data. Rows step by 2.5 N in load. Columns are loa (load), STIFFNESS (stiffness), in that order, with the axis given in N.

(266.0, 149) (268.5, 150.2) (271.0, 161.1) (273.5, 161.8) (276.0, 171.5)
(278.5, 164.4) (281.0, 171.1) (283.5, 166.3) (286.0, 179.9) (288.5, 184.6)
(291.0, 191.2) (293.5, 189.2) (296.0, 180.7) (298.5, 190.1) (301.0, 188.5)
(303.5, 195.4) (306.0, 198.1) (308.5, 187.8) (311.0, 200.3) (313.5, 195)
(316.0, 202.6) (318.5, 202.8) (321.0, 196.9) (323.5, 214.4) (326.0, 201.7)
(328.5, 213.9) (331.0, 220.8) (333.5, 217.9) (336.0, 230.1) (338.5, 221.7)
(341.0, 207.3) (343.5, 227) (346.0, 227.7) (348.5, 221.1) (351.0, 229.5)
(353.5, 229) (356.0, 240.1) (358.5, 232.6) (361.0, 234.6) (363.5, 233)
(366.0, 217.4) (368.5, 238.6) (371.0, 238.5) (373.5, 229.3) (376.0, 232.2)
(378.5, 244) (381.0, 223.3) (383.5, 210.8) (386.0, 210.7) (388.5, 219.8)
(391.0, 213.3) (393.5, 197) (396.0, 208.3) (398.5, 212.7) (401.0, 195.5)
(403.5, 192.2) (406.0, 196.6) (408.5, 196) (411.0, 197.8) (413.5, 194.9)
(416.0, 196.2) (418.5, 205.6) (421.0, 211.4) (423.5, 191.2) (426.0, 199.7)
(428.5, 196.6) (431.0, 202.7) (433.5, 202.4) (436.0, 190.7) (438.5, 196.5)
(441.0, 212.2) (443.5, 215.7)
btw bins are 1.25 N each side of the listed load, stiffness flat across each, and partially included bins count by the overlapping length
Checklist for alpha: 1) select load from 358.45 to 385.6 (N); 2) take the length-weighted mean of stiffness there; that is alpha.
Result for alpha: 230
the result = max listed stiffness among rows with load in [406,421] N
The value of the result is 211.4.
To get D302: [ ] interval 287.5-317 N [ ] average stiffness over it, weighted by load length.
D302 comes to 192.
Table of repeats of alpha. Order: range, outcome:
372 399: 219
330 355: 223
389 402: 206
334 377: 229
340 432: 215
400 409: 195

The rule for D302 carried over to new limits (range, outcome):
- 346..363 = 231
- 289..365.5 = 211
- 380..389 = 216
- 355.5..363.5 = 235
